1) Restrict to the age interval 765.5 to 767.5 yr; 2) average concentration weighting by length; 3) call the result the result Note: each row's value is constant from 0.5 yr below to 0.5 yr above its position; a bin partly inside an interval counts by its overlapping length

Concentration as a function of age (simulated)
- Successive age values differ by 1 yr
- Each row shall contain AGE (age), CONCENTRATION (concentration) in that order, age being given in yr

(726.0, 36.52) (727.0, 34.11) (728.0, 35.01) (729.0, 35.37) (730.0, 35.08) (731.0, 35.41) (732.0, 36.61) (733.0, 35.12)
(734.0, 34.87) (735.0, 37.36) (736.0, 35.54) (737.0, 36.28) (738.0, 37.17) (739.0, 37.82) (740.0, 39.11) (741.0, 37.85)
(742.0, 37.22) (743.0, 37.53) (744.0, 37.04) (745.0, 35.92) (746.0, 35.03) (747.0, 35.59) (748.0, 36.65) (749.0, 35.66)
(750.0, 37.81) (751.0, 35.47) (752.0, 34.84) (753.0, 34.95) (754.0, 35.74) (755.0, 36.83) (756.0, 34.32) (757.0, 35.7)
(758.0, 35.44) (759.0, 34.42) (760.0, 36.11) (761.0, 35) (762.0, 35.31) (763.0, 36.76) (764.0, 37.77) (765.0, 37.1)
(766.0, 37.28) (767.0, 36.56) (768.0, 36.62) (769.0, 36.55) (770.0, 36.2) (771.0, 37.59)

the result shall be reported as 36.9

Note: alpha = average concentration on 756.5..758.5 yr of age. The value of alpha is 35.6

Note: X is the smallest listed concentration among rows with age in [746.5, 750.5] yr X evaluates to 35.59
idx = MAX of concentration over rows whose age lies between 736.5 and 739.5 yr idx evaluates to 37.82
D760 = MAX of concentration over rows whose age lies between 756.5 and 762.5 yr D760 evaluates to 36.11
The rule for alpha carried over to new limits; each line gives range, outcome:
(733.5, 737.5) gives 36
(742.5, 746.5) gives 36.4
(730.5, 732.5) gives 36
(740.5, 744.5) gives 37.4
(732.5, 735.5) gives 35.8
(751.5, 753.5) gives 34.9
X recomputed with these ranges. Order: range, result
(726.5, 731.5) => 34.11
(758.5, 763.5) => 34.42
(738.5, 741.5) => 37.82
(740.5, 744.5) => 37.04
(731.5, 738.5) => 34.87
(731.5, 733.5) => 35.12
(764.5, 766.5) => 37.1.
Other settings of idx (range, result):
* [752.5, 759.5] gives 36.83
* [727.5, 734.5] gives 36.61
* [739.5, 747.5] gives 39.11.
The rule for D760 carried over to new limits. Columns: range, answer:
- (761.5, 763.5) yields 36.76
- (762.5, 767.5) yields 37.77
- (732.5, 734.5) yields 35.12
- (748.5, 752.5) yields 37.81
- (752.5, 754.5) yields 35.74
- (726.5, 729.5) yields 35.37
